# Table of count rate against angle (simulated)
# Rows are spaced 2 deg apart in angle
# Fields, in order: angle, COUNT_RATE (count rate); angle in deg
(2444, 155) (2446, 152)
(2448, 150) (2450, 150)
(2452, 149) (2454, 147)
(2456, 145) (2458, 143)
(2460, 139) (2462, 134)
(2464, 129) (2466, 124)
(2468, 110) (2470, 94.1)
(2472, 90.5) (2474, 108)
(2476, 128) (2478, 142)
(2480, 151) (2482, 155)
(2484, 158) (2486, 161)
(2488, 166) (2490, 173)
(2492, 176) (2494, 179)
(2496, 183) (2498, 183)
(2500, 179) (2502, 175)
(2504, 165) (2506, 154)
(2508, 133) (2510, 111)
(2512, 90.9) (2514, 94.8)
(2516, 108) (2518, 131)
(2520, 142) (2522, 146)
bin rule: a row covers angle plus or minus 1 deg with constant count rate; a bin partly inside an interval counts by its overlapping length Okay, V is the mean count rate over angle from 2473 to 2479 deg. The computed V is 126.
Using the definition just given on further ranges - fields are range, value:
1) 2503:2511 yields 141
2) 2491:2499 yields 180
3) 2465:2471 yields 109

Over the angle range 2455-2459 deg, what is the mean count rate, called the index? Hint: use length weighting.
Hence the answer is 144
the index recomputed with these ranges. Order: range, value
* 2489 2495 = 176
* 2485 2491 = 167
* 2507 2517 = 108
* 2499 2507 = 168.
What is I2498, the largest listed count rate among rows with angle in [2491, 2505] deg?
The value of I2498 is 183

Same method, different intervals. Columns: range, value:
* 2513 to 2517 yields 108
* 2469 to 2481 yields 151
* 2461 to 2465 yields 134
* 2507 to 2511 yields 133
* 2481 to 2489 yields 166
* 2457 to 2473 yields 143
